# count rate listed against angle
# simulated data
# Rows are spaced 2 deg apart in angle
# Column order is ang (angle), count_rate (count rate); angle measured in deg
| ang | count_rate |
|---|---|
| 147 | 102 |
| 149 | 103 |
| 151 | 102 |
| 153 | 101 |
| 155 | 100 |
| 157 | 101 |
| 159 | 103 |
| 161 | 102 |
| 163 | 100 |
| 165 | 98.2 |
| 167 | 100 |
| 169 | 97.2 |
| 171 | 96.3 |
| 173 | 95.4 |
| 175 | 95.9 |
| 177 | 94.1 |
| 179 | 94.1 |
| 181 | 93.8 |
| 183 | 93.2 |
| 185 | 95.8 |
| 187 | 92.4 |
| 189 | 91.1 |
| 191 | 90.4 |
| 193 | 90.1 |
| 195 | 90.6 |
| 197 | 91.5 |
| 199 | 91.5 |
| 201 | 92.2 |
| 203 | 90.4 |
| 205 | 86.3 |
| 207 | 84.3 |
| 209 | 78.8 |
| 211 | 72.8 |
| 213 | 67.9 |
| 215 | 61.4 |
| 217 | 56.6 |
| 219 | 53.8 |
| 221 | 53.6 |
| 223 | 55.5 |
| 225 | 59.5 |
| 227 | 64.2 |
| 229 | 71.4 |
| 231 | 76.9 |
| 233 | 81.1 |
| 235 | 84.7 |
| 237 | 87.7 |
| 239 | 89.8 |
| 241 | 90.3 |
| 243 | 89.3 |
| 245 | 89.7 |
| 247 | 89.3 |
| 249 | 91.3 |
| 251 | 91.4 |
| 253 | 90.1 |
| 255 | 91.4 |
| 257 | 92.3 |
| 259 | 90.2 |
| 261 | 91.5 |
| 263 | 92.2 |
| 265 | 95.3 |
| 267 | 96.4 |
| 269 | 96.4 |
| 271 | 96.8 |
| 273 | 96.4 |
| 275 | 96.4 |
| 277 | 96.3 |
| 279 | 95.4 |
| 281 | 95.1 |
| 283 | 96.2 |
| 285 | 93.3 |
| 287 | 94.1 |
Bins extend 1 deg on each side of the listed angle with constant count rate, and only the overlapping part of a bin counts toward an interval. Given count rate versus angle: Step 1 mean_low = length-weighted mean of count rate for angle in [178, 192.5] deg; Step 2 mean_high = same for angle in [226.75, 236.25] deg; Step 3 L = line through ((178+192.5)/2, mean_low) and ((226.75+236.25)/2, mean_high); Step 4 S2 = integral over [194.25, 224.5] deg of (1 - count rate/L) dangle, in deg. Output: 3.65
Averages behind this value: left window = 92.9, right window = 76.9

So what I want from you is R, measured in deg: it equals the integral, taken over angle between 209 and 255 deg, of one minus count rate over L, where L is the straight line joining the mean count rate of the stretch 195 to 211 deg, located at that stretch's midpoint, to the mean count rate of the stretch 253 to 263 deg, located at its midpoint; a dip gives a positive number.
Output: 6.8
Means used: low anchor 87.1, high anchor 91.3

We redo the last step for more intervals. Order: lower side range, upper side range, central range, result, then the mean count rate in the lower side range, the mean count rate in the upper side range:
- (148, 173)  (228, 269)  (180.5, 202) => 0.9 deg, 100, 88.8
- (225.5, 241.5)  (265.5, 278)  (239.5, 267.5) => -0.9 deg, 79.8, 96.4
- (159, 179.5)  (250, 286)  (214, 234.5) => 6.8 deg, 97.7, 94.1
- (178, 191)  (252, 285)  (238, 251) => 0.5 deg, 93.2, 94.2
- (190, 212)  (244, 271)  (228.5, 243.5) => 1.0 deg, 87.2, 92.3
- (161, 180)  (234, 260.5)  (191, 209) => 1.0 deg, 97.1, 89.8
